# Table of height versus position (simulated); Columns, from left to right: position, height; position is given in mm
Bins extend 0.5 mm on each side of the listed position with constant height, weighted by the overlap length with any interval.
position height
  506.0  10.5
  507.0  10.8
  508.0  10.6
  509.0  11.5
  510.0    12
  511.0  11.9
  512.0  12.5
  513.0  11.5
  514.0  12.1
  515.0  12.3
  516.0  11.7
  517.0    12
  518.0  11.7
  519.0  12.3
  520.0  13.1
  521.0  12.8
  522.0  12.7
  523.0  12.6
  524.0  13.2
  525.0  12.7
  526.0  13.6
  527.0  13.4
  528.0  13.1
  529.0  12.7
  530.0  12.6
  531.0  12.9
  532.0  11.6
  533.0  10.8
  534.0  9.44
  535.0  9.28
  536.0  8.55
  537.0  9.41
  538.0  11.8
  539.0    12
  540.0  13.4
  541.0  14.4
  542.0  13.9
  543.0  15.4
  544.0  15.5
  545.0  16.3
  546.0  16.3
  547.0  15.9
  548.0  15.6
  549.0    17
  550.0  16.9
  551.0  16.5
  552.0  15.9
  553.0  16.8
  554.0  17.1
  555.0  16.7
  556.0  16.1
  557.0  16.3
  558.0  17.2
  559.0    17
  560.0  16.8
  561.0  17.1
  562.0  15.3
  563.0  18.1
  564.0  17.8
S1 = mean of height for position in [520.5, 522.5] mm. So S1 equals 12.8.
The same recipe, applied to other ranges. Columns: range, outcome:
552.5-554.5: 17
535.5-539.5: 10.4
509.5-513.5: 12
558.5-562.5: 16.6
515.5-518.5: 11.8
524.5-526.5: 13.1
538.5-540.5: 12.7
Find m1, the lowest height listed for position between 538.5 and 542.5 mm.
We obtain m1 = 12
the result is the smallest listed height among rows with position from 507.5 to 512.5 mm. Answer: 10.6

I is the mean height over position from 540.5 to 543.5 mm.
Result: 14.6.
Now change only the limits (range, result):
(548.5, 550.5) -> 16.9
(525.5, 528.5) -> 13.4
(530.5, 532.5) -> 12.2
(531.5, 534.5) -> 10.6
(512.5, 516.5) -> 11.9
